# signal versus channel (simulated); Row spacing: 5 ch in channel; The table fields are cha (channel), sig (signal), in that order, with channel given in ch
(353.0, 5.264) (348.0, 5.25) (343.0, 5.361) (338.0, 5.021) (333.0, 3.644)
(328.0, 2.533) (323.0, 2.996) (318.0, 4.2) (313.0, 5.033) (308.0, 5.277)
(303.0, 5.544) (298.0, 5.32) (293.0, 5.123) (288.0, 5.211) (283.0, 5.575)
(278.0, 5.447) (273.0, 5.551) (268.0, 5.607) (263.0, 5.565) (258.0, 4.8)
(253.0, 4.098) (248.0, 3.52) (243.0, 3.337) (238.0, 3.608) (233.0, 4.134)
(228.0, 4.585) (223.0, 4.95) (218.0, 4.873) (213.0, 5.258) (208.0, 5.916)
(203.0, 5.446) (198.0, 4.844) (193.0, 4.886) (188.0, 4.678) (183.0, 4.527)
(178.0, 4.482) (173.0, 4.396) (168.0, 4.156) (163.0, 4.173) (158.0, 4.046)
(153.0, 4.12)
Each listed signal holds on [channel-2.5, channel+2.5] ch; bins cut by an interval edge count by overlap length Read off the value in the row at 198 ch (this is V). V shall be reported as 4.844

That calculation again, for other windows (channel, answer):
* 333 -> 3.644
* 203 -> 5.446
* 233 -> 4.134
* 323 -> 2.996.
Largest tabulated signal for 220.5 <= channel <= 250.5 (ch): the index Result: 4.95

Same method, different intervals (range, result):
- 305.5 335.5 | 5.277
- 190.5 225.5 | 5.916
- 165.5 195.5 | 4.886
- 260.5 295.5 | 5.607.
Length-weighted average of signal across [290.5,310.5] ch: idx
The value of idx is 5.32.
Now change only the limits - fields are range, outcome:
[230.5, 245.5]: 3.69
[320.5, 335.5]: 3.06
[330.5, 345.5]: 4.68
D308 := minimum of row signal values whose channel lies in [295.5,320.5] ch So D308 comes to 4.2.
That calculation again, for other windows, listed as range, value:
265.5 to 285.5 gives 5.447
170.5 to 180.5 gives 4.396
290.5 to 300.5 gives 5.123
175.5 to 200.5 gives 4.482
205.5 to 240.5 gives 3.608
